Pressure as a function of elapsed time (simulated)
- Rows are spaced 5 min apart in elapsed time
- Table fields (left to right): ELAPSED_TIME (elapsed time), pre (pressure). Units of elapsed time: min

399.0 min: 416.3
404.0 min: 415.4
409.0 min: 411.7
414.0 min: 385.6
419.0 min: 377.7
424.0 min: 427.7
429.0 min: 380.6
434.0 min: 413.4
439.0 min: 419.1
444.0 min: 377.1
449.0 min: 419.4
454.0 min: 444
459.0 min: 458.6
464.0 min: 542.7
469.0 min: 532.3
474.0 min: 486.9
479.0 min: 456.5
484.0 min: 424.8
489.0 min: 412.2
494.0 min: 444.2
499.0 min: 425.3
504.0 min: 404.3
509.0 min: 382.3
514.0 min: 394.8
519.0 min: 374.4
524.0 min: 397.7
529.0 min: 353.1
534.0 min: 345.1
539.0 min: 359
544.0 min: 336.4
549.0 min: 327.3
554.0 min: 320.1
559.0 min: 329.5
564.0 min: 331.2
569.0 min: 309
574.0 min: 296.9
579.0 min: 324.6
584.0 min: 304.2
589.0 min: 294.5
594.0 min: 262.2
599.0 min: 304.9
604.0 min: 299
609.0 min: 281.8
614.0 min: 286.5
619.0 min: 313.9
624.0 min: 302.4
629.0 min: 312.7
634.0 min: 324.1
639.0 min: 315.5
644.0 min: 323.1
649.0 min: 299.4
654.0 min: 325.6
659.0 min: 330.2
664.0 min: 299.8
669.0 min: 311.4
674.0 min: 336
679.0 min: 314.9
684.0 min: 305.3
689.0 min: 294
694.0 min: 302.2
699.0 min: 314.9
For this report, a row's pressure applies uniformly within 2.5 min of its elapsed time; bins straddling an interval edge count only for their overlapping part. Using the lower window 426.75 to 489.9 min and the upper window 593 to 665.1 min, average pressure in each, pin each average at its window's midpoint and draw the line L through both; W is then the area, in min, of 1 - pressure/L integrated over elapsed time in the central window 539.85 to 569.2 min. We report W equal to 3.04 min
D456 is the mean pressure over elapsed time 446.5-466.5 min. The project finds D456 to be 466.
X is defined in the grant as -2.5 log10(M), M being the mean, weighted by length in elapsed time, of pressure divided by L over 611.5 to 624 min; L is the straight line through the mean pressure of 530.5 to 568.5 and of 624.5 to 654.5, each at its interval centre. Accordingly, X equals 0.07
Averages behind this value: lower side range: 335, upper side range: 315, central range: 301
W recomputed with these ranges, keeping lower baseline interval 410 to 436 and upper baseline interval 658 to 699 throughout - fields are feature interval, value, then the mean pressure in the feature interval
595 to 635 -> 3.81 min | 301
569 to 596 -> 3.57 min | 298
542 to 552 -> 0.69 min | 331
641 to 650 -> 0.25 min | 313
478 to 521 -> -4.66 min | 412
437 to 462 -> -2.43 min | 426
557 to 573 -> 1.33 min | 321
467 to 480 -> -3.89 min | 494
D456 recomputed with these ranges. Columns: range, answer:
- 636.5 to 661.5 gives 319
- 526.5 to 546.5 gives 348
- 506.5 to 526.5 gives 387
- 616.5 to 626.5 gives 308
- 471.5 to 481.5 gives 472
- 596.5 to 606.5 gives 302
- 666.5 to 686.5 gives 317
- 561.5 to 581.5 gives 315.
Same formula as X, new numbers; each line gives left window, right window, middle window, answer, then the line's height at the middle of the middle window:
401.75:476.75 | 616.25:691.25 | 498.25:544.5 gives 0.03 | 387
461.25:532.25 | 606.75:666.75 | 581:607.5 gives 0.18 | 346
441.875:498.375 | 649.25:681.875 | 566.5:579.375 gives 0.24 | 382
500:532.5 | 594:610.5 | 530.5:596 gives 0.05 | 334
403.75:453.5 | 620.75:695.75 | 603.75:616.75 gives 0.16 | 332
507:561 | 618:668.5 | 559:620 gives 0.11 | 335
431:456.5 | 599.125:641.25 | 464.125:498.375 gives -0.18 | 391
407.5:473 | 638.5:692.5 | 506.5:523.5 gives 0.02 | 393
